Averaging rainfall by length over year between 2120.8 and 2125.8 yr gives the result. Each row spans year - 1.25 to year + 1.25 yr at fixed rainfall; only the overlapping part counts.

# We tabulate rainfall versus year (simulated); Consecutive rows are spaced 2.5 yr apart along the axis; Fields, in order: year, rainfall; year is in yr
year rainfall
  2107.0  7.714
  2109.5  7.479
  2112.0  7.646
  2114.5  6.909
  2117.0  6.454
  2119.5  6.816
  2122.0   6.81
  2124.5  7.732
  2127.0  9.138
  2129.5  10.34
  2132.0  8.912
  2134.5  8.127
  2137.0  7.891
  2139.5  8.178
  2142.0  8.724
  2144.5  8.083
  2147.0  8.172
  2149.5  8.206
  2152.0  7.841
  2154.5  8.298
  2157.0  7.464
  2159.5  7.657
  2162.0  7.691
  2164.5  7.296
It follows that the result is 7.29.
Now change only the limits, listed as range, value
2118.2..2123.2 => 6.81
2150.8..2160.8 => 7.81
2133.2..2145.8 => 8.2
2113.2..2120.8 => 6.73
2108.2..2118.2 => 7.13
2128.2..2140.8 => 8.69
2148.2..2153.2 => 8.03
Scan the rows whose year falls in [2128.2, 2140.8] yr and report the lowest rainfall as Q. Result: 7.891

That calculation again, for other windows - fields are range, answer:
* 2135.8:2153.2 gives 7.841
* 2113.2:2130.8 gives 6.454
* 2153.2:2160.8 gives 7.464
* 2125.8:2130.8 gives 9.138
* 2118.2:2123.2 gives 6.81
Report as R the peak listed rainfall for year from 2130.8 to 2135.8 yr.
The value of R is 8.912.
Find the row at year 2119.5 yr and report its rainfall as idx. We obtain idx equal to 6.816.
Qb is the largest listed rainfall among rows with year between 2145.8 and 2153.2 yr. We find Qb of 8.206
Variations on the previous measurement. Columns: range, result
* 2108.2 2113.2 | 7.646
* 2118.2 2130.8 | 10.34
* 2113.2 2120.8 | 6.909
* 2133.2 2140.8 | 8.178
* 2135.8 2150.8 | 8.724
